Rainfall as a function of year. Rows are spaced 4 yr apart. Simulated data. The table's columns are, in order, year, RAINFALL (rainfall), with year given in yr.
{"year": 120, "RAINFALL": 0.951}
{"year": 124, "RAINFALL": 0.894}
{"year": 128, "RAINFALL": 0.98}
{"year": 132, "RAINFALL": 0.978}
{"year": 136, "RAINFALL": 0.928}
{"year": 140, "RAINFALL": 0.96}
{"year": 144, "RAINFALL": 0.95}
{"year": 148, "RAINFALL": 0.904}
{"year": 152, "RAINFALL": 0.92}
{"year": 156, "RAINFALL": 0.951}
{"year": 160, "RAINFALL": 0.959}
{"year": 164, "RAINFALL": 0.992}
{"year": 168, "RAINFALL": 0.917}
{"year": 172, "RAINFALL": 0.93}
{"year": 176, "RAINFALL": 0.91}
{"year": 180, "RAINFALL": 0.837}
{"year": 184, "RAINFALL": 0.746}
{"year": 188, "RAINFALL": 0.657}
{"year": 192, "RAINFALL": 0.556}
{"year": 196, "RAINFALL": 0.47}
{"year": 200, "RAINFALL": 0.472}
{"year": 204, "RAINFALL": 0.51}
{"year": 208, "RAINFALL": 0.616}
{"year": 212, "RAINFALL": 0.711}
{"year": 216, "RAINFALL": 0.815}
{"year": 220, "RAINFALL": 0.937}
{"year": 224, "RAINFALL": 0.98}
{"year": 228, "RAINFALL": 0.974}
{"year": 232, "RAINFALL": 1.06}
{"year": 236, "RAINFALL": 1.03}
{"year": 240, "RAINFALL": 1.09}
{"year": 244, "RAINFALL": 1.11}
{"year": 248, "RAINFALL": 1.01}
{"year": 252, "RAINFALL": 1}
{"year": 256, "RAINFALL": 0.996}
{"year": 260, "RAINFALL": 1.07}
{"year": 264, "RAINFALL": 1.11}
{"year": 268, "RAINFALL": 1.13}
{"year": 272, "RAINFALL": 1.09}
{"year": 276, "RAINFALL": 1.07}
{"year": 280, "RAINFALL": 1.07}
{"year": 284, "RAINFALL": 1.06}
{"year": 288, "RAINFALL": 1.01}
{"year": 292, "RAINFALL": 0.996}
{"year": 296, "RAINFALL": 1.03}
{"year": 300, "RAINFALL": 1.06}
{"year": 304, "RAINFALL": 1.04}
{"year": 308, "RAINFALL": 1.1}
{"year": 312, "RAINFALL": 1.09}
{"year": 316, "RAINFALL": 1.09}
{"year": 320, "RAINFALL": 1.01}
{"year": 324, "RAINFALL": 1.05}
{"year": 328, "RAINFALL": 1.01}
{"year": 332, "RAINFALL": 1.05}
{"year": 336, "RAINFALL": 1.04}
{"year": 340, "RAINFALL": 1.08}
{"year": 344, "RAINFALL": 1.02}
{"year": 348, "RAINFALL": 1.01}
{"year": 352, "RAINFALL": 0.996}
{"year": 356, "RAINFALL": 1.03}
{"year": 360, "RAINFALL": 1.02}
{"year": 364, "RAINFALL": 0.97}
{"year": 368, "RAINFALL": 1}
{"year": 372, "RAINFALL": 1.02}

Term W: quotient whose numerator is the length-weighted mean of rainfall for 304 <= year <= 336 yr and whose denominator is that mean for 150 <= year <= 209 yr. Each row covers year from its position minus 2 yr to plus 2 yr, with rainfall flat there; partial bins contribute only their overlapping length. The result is 1.4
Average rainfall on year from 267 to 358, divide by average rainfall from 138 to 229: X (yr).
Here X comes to 1.29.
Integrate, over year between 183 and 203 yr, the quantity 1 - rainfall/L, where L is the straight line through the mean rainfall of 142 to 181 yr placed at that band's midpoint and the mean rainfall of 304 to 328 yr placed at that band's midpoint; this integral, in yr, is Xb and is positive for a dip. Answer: 8.1 yr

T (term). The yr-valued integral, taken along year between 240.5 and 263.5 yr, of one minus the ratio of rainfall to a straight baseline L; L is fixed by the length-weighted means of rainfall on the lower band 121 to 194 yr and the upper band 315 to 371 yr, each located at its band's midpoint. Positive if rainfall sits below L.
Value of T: -2.1 yr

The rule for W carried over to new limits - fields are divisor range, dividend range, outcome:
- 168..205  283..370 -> 1.49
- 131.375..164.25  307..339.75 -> 1.12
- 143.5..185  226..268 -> 1.15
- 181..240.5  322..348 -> 1.35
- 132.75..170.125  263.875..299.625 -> 1.12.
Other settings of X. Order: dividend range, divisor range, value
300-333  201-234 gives 1.30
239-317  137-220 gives 1.33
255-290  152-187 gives 1.19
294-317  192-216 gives 1.85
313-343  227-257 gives 1.01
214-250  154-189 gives 1.13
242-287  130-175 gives 1.13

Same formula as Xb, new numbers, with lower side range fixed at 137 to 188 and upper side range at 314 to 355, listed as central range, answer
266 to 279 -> -1.4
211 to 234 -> 0.7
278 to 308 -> -1.1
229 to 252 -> -2.1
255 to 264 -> -0.7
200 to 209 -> 3.8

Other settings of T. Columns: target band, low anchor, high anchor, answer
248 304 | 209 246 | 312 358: -3.24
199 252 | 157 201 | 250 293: 2.46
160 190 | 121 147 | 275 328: 3.36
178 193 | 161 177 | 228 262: 3.95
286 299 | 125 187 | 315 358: -0.13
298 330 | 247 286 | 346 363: -0.67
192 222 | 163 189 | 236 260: 9.58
